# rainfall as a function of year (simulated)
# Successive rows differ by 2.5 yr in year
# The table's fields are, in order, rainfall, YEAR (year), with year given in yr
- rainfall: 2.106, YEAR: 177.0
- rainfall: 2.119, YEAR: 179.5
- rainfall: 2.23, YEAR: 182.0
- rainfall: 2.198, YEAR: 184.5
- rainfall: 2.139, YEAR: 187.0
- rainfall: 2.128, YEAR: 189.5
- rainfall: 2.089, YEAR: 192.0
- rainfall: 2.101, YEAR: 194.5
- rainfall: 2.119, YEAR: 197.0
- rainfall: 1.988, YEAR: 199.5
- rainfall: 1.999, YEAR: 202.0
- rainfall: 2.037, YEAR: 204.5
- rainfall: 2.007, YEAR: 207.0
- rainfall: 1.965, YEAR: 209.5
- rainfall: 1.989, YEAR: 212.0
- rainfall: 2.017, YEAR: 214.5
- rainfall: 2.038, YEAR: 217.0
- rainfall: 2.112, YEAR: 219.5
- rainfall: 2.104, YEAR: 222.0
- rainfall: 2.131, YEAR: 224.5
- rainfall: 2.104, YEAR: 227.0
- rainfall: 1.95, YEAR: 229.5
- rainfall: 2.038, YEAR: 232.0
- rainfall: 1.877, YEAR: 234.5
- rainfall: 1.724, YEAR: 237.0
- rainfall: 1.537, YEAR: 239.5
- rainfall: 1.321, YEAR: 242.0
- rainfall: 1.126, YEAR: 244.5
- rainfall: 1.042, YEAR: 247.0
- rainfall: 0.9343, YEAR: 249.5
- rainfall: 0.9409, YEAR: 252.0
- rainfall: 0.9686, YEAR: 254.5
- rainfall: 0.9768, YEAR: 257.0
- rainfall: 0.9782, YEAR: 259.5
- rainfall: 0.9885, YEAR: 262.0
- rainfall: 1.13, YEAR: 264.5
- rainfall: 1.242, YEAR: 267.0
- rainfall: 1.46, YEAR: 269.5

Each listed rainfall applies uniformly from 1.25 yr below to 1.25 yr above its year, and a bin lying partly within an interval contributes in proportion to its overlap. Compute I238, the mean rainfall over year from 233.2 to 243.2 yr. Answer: 1.62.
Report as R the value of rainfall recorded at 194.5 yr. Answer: 2.101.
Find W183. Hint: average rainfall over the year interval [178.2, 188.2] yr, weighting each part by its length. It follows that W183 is 2.17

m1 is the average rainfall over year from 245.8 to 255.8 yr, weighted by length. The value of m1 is 0.971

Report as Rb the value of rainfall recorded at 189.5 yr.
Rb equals 2.128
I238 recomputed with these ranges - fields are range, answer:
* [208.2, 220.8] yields 2.02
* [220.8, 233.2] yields 2.07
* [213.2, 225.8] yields 2.08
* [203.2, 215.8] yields 2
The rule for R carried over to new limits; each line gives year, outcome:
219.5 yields 2.112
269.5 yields 1.46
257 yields 0.9768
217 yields 2.038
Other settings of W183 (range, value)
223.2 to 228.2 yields 2.12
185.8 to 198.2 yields 2.12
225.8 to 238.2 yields 1.94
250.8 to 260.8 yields 0.966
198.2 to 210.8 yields 2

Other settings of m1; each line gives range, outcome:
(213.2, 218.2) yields 2.03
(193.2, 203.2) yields 2.05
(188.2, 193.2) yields 2.11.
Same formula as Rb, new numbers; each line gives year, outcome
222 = 2.104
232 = 2.038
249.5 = 0.9343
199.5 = 1.988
